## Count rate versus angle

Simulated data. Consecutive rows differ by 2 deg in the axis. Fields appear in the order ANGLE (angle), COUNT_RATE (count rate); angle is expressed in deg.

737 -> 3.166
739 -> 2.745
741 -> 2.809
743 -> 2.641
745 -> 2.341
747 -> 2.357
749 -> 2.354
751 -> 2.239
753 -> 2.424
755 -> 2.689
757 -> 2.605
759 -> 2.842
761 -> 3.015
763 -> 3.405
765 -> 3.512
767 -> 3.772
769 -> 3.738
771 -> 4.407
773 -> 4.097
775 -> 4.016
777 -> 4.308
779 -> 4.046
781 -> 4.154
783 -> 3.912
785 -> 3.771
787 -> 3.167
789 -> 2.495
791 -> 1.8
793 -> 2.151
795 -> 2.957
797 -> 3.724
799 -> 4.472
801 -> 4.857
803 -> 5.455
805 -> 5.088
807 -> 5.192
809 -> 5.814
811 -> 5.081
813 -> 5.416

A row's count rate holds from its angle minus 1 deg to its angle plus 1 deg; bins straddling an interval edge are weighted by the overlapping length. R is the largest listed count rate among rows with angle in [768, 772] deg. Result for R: 4.407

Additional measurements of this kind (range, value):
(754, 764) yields 3.405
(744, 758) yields 2.689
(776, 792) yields 4.308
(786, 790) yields 3.167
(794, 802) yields 4.857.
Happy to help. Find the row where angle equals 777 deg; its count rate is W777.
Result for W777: 4.308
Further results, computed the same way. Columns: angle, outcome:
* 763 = 3.405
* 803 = 5.455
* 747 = 2.357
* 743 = 2.641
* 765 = 3.512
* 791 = 1.8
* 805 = 5.088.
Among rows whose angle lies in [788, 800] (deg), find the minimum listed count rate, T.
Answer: 1.8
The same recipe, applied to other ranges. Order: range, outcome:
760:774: 3.015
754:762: 2.605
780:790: 2.495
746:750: 2.354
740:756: 2.239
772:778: 4.016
